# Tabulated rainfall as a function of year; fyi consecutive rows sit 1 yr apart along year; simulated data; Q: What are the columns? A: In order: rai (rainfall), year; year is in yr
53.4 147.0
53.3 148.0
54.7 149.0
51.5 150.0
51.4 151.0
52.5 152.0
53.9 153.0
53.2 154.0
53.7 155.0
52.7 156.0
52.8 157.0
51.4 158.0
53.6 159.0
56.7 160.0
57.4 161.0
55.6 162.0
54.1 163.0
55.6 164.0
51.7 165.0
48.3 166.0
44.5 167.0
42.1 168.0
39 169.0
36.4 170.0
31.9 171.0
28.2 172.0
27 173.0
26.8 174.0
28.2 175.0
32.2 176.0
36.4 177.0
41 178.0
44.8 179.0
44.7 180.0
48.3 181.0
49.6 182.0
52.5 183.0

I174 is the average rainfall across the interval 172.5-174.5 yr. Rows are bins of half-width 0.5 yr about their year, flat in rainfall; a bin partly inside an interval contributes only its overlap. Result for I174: 26.9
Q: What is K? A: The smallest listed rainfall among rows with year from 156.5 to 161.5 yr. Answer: 51.4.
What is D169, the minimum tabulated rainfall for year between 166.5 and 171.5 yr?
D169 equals 31.9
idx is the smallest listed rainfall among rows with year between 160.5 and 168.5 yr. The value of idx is 42.1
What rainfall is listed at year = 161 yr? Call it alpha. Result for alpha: 57.4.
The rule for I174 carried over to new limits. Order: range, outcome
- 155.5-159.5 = 52.6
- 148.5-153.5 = 52.8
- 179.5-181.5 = 46.5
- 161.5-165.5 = 54.2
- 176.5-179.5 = 40.7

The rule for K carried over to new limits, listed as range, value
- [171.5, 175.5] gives 26.8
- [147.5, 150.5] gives 51.5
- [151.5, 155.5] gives 52.5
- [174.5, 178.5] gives 28.2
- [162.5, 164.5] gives 54.1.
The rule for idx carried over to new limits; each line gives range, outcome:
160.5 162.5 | 55.6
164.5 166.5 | 48.3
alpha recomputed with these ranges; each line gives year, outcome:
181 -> 48.3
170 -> 36.4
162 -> 55.6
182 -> 49.6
